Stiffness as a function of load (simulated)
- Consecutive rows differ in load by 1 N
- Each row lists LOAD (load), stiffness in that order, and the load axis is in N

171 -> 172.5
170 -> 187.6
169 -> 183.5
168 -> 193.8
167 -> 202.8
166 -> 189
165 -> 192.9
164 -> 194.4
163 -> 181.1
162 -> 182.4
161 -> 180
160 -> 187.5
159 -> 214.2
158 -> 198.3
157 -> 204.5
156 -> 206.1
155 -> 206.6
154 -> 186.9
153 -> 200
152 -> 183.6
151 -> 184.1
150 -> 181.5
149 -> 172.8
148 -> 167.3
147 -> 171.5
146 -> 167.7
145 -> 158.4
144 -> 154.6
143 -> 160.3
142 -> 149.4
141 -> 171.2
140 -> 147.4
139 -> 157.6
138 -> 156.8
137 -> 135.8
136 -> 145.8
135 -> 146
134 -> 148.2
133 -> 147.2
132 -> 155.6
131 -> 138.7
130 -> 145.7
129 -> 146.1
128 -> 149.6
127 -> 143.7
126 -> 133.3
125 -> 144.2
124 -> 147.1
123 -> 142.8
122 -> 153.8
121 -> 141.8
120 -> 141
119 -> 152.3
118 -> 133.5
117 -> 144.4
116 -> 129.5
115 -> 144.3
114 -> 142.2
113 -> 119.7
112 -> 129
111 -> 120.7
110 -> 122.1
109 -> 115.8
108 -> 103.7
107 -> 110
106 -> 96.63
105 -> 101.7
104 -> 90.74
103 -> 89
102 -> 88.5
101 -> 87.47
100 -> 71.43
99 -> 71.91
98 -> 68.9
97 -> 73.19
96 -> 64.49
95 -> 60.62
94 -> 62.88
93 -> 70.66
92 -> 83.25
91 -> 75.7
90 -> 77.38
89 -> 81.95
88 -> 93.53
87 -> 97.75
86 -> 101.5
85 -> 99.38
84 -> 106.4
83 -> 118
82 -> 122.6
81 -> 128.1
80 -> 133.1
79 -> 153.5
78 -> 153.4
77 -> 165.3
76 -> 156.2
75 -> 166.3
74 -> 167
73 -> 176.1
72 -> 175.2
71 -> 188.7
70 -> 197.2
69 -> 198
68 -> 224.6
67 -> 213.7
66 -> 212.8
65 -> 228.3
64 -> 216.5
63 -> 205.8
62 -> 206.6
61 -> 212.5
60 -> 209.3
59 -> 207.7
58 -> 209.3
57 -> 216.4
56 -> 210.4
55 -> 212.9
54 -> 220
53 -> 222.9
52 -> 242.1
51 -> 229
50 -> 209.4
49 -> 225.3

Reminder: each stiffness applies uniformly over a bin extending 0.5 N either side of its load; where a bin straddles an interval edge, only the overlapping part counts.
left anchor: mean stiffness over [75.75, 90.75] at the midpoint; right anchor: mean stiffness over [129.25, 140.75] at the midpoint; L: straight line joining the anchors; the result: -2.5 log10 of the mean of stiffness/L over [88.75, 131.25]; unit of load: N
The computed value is 0.20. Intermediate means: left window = 118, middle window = 112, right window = 148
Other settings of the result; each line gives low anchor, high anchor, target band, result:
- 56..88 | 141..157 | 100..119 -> 0.46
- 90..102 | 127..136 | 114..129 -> -0.14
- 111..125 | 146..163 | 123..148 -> 0.08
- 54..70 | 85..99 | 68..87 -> -0.05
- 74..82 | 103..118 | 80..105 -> 0.48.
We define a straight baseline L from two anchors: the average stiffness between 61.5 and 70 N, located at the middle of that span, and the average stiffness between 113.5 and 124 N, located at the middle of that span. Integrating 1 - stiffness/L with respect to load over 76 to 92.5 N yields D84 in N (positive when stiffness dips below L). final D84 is 6.6 N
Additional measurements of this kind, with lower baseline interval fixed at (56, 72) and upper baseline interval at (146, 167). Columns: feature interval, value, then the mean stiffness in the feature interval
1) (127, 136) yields 2.2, 147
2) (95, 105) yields 6.1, 78.7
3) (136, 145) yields 1.8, 154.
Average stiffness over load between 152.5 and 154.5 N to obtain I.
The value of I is 193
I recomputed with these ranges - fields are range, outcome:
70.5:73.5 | 180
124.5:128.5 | 143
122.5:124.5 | 145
